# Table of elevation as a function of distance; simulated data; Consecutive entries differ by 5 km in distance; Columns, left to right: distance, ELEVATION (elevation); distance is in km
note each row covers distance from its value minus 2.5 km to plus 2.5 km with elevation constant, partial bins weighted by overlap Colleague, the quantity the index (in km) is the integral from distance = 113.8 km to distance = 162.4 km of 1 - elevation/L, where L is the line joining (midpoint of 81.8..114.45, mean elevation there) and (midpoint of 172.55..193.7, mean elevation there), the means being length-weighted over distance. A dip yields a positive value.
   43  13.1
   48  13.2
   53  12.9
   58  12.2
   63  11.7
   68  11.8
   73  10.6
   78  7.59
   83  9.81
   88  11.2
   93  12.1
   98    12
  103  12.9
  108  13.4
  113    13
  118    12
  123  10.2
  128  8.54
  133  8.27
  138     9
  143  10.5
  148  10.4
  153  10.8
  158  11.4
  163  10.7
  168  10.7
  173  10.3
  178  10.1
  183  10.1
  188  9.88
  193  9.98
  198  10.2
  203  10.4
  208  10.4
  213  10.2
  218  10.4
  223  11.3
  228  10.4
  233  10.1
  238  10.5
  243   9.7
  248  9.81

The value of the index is 3.9 km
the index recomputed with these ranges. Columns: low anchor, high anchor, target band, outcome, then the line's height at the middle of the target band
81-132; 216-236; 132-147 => 2.3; 11.2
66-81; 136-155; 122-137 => 1.8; 10.1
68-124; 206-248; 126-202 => 5.4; 10.8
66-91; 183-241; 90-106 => -3.3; 10.2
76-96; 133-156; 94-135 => -4.9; 10.1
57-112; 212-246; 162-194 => 1.5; 10.7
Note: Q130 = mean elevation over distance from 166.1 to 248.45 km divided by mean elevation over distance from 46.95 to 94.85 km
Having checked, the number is 0.91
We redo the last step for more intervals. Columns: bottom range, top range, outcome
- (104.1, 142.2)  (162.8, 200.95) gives 0.95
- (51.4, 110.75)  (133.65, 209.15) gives 0.89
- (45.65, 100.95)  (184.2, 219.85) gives 0.90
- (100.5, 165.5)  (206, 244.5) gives 0.96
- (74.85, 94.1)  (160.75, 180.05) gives 1.04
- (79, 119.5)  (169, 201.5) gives 0.85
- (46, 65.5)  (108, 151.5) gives 0.84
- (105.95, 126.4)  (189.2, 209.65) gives 0.85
